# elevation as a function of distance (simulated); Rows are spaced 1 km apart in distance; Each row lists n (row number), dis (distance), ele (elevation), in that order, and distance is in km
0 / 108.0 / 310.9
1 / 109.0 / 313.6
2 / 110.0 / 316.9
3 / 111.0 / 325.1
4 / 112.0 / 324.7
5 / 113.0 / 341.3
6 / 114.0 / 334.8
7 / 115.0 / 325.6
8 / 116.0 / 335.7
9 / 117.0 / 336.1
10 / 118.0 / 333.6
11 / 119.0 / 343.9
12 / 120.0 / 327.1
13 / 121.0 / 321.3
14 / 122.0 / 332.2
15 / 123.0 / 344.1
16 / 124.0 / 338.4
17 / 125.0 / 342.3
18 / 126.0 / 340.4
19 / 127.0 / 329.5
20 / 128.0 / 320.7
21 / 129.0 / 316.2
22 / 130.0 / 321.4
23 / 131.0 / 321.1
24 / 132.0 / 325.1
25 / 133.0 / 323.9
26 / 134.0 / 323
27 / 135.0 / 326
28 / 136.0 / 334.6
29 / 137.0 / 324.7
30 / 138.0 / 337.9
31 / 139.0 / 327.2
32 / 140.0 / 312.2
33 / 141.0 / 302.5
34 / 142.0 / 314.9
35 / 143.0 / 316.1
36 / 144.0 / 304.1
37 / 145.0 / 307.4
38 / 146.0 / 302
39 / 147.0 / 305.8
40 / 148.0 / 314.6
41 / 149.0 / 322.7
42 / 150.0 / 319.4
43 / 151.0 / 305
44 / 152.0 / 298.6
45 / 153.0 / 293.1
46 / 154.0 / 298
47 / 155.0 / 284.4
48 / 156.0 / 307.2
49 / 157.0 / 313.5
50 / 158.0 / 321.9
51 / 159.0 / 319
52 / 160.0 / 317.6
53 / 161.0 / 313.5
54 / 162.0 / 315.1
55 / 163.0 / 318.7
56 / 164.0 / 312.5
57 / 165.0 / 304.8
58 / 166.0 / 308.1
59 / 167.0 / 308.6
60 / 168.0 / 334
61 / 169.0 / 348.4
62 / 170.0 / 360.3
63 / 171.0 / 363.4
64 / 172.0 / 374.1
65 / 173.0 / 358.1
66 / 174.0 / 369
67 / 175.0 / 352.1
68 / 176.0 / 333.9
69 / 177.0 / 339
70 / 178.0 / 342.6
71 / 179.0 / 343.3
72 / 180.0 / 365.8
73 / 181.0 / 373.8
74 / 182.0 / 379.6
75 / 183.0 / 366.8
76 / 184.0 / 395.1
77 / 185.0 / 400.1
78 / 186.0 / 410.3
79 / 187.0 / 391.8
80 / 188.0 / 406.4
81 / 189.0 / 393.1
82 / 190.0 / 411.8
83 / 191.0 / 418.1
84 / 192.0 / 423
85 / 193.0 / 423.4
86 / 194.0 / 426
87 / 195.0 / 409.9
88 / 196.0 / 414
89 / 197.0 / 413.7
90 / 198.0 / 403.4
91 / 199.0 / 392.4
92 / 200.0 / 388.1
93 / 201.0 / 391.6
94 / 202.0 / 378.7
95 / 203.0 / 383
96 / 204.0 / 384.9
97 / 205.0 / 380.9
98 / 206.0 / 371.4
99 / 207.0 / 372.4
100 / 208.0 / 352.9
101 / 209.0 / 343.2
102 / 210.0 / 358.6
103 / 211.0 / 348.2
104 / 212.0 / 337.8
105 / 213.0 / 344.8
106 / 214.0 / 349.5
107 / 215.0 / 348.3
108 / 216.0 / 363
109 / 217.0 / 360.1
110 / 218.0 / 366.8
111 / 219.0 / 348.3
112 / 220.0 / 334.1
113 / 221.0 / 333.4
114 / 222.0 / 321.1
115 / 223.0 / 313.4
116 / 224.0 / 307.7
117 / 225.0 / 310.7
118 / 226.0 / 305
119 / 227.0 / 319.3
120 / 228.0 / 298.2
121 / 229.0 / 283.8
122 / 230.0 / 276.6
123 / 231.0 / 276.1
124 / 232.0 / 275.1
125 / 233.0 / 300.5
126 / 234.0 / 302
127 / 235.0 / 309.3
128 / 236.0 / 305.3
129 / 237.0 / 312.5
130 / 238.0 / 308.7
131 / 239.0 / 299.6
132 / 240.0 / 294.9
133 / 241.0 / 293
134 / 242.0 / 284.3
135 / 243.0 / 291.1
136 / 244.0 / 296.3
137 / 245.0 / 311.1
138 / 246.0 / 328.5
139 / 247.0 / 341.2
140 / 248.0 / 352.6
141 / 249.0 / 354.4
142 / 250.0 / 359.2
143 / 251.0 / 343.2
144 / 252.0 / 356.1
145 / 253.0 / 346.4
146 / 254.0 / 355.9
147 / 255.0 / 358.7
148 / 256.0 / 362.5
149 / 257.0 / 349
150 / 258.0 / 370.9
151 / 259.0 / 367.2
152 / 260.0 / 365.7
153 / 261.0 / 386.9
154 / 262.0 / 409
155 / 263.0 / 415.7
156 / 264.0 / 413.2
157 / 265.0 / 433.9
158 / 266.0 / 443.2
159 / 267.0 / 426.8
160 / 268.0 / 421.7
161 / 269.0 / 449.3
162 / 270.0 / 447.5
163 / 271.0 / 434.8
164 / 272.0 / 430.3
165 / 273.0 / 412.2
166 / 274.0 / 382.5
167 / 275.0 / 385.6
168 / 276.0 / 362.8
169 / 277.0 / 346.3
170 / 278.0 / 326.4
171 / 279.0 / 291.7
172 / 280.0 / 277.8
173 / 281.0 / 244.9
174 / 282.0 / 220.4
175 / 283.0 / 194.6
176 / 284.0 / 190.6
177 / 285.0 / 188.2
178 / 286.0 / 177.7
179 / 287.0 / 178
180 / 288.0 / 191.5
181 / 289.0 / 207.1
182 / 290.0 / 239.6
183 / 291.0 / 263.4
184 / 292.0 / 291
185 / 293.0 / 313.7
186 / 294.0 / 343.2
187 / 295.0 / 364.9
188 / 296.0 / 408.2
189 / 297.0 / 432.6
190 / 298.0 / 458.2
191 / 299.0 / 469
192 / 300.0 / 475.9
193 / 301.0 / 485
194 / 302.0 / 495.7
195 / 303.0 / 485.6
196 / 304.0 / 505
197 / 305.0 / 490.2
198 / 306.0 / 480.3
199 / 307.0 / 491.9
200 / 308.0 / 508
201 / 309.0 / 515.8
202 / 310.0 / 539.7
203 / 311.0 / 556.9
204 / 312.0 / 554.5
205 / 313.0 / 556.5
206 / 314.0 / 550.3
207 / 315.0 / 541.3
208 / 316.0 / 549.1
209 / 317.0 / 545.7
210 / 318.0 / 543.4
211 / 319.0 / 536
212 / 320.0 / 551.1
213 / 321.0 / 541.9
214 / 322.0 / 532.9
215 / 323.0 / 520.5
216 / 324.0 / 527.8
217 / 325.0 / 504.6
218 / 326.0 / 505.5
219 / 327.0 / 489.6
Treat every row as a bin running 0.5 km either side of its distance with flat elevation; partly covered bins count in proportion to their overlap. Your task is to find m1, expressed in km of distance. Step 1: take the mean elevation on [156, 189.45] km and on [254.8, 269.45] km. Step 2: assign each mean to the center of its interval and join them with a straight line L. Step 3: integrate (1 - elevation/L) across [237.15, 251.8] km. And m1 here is 2.64 km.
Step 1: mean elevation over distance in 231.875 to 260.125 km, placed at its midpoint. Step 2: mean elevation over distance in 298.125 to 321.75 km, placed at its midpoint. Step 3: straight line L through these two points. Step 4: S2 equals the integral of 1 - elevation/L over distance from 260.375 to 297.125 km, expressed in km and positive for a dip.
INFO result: 7.5 km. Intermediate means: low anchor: 328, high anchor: 520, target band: 333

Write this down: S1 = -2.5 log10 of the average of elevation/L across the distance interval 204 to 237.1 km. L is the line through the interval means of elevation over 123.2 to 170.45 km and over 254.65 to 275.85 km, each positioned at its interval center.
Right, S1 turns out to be 0.13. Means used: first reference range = 318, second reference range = 403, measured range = 329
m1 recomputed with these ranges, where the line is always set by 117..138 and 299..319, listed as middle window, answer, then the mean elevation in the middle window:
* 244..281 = 7.7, 373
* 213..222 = 1.6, 348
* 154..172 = 2.2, 322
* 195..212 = 1.2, 379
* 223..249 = 8.1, 305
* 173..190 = 0.6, 373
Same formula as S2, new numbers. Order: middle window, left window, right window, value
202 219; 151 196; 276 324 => 0.4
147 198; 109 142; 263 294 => -4.2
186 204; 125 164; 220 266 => -4.4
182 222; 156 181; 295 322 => -0.5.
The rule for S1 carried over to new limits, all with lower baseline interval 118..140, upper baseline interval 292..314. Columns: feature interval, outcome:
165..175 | 0.05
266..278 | 0.10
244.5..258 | 0.22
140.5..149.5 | 0.11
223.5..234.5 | 0.36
